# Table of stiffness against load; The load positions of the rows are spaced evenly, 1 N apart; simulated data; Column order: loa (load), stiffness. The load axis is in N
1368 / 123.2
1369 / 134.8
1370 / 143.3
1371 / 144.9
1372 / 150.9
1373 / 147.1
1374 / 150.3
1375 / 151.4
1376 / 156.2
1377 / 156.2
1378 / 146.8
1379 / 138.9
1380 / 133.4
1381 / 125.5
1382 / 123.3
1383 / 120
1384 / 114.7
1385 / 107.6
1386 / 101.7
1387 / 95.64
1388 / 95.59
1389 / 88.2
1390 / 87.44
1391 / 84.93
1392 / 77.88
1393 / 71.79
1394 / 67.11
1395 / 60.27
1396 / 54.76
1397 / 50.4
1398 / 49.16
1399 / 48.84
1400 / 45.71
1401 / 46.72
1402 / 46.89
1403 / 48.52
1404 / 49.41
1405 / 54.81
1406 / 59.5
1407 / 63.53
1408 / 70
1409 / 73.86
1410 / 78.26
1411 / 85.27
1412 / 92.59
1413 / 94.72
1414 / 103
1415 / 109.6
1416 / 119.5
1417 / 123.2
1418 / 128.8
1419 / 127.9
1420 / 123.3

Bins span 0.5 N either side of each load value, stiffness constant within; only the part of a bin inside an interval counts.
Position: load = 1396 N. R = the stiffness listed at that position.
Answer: 54.76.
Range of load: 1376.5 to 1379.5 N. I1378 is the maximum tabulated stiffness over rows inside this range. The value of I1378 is 156.2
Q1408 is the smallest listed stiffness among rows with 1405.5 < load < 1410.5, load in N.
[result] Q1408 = 59.5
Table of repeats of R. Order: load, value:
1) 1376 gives 156.2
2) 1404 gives 49.41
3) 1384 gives 114.7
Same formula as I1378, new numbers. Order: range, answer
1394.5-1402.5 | 60.27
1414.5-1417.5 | 123.2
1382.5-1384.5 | 120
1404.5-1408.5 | 70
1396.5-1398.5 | 50.4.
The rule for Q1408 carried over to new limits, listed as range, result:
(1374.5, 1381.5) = 125.5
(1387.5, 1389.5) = 88.2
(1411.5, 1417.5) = 92.59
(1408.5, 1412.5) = 73.86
